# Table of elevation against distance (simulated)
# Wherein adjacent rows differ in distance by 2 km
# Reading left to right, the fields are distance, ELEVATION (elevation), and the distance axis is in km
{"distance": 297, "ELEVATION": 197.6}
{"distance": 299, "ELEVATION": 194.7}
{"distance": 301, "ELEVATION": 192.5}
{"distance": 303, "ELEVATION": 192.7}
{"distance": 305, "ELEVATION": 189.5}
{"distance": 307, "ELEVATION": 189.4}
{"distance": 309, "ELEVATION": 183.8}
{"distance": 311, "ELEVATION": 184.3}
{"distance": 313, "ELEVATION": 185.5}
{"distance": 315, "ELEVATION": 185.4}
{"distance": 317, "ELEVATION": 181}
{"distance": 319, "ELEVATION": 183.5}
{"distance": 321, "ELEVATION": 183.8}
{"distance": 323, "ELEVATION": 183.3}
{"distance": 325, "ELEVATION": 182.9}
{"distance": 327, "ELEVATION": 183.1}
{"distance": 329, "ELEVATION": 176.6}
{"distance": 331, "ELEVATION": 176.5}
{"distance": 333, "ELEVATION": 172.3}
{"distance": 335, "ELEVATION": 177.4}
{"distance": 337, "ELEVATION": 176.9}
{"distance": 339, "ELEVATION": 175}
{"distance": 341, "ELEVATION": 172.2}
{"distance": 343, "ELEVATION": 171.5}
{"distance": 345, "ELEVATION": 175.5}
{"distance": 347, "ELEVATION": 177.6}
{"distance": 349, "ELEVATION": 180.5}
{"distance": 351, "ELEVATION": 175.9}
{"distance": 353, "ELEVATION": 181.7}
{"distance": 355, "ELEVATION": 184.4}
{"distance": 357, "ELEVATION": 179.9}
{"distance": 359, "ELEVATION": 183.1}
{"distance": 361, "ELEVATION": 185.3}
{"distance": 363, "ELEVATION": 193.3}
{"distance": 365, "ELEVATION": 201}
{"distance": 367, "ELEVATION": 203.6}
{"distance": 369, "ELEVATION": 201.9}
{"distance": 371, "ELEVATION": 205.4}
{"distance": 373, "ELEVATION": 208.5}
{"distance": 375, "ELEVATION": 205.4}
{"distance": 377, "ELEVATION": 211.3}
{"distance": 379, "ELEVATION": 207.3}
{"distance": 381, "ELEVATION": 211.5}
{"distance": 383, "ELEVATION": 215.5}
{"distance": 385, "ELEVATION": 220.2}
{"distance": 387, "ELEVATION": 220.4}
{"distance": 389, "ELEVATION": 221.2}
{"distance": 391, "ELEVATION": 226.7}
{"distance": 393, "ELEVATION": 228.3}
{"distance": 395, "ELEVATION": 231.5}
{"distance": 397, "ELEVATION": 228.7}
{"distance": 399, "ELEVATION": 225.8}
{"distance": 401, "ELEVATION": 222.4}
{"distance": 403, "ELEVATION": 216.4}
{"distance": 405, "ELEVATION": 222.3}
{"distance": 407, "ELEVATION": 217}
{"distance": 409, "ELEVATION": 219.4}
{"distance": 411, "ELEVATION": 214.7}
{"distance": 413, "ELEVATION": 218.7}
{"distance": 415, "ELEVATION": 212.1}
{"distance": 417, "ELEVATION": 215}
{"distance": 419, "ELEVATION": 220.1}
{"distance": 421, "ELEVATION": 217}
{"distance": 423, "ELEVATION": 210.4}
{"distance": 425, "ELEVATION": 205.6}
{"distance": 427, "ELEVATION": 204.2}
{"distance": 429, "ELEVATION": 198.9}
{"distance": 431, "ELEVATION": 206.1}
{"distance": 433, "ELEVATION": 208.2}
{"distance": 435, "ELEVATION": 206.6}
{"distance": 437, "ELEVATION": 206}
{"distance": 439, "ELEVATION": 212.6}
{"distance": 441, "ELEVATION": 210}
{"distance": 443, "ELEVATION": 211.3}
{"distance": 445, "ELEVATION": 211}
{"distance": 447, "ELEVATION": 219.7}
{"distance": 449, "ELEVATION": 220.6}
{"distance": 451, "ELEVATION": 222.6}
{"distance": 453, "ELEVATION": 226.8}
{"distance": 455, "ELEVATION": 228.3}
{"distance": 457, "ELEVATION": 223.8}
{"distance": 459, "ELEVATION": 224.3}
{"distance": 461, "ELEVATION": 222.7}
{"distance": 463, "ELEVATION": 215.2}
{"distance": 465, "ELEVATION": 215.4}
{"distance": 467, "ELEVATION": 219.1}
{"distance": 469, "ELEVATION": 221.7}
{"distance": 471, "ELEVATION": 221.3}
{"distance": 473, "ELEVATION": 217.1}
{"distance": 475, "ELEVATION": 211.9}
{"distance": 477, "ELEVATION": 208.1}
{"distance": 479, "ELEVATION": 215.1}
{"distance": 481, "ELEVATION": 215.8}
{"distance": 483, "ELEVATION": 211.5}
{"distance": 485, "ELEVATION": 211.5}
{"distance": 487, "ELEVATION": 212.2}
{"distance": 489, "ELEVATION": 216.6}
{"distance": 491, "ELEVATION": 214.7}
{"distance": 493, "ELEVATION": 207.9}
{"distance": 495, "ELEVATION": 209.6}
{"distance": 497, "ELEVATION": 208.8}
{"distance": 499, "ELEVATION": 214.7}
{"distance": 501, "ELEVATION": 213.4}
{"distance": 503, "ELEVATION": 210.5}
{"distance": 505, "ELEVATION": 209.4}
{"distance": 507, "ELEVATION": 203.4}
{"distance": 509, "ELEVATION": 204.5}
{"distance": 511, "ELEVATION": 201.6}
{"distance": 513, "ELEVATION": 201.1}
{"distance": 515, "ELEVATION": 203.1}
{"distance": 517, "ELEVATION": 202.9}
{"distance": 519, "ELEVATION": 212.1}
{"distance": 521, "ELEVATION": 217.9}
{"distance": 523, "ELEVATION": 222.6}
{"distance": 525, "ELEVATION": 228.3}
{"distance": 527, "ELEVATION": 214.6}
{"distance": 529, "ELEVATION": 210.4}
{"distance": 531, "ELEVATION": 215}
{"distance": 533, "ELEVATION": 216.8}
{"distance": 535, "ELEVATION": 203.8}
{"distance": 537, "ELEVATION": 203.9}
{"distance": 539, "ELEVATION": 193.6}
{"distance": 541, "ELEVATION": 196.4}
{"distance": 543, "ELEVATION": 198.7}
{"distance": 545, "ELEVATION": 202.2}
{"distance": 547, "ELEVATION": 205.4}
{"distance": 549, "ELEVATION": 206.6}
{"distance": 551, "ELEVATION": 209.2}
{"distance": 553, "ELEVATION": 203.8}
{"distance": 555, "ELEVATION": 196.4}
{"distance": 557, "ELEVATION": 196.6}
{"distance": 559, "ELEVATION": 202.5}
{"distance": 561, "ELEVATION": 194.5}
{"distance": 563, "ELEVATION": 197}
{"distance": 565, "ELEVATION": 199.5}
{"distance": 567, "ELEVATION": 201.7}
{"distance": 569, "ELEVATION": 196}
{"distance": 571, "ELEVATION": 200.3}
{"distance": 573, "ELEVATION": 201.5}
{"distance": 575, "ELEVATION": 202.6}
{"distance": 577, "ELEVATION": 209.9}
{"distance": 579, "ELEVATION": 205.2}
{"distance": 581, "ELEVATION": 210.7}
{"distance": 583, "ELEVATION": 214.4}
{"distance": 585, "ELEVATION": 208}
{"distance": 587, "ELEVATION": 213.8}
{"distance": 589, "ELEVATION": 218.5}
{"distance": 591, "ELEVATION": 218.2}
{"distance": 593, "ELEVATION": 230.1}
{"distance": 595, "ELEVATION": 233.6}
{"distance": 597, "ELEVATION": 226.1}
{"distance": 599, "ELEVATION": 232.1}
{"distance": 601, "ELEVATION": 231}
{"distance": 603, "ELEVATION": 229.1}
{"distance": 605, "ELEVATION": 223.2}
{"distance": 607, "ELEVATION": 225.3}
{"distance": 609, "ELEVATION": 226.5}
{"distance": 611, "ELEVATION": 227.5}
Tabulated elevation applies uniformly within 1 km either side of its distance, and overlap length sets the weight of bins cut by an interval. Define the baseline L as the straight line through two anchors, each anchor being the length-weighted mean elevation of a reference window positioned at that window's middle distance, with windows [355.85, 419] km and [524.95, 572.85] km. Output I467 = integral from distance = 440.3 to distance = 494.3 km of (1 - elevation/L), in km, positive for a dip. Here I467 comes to -2.4 km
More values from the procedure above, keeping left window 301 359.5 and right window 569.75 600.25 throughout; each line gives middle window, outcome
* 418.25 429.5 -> -0.9 km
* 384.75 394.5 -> -1.8 km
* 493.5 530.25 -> -0.9 km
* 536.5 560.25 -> 1.0 km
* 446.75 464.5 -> -2.2 km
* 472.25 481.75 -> -0.6 km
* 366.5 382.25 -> -1.7 km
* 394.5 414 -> -3.1 km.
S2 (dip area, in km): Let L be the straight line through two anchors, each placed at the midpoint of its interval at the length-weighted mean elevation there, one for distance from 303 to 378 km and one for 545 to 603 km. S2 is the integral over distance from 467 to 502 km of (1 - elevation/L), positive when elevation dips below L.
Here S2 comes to -2.3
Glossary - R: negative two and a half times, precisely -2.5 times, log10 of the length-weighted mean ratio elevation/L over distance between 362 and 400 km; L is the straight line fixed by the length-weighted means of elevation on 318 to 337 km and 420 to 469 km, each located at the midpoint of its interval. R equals -0.10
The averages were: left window 180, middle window 214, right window 215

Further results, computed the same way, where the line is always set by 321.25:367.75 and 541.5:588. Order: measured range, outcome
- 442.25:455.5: -0.15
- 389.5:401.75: -0.21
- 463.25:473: -0.13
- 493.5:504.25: -0.08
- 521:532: -0.10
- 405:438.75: -0.12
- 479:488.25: -0.10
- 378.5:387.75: -0.16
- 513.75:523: -0.06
